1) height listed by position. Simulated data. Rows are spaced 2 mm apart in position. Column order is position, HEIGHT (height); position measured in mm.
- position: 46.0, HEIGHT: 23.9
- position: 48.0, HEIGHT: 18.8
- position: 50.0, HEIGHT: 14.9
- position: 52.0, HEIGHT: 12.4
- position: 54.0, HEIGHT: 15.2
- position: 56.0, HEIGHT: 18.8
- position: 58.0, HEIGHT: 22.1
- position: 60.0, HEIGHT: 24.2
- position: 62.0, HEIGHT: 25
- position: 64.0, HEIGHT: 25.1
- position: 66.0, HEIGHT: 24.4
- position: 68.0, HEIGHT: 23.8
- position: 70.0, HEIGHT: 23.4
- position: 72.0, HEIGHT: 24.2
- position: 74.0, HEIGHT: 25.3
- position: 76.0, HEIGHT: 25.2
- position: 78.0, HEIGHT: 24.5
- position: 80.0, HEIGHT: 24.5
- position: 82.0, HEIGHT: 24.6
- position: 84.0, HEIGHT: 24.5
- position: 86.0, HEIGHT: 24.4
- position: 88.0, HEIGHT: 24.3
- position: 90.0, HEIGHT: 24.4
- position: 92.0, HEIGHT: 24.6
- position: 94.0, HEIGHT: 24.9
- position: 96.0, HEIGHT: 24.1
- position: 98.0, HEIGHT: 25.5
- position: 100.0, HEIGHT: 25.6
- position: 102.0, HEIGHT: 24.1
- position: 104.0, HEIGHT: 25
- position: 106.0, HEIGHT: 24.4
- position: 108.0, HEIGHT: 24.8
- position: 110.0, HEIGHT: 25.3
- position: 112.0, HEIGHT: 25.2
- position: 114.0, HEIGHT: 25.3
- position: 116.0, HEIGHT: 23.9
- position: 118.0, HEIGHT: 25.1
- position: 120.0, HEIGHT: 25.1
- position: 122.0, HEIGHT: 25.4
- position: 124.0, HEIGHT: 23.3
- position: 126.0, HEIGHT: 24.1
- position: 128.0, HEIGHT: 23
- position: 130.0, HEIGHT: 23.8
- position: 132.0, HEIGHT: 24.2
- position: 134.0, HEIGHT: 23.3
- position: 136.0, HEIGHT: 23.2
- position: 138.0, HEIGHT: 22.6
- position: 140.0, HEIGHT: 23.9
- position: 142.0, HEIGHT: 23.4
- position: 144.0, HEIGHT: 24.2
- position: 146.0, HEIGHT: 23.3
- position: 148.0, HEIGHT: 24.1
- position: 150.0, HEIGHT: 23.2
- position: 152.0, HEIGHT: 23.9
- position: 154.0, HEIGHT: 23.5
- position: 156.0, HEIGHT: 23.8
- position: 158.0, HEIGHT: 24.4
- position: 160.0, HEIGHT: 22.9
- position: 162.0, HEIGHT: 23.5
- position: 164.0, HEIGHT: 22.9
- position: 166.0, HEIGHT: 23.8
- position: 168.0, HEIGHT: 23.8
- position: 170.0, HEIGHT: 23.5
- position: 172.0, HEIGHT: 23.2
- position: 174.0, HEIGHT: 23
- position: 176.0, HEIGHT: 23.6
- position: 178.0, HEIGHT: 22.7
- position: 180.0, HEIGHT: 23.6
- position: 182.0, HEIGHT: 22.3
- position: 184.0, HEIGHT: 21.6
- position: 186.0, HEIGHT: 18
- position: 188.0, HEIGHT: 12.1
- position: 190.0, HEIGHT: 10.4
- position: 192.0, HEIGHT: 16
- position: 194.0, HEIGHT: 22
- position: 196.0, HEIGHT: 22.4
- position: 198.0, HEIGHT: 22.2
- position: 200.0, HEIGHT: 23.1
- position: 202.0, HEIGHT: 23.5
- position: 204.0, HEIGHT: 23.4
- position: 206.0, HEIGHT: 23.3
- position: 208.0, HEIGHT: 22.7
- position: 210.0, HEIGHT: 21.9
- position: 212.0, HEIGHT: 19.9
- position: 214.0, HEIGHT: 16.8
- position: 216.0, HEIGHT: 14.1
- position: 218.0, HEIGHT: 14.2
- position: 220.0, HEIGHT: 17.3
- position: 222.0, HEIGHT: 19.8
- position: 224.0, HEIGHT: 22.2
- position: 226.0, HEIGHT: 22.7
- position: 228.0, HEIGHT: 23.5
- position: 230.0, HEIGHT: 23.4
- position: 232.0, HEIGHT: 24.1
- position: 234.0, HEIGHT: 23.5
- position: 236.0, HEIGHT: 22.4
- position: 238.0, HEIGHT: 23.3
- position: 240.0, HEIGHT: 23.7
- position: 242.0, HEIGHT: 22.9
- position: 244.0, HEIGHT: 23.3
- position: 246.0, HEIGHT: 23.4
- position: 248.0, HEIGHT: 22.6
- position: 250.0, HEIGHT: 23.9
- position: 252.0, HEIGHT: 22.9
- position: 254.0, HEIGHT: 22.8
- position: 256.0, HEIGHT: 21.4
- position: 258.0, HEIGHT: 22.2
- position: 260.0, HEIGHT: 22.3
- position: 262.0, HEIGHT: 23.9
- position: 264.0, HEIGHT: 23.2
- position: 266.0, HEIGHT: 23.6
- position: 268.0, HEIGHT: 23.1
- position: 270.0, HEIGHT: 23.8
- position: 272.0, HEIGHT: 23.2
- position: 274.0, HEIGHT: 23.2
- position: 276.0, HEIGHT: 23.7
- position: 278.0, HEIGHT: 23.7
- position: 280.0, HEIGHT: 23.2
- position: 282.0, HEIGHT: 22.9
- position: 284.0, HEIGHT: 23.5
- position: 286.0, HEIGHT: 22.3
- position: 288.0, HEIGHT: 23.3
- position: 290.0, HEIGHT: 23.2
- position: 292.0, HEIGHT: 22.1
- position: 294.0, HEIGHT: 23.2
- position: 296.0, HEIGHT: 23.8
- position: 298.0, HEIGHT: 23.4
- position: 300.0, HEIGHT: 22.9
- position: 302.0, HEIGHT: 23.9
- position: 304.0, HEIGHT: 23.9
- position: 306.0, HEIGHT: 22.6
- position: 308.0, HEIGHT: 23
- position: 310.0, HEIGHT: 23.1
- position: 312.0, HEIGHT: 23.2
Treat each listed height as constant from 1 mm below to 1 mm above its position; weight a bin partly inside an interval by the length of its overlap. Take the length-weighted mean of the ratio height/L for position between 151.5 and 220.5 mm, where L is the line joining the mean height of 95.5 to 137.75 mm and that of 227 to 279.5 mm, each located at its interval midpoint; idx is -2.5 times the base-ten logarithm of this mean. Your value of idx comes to 0.13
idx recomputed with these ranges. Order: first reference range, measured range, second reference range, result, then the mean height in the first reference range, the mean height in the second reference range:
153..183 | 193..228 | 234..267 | 0.120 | 23.4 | 23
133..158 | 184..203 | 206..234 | 0.135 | 23.6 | 20.4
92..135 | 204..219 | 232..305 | 0.223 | 24.5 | 23.2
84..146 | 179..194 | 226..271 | 0.299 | 24.3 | 23.1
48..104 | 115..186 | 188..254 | -0.067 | 23.1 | 21.2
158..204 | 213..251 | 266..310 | 0.045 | 21.5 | 23.2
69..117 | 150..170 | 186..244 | -0.054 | 24.7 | 20.6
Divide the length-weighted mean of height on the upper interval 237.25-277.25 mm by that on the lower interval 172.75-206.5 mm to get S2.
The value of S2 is 1.11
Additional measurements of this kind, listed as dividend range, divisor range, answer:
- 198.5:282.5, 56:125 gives 0.91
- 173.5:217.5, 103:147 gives 0.84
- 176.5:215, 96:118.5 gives 0.82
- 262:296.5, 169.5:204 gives 1.12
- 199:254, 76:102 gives 0.88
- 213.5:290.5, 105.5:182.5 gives 0.94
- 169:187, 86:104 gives 0.91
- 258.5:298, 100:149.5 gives 0.96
